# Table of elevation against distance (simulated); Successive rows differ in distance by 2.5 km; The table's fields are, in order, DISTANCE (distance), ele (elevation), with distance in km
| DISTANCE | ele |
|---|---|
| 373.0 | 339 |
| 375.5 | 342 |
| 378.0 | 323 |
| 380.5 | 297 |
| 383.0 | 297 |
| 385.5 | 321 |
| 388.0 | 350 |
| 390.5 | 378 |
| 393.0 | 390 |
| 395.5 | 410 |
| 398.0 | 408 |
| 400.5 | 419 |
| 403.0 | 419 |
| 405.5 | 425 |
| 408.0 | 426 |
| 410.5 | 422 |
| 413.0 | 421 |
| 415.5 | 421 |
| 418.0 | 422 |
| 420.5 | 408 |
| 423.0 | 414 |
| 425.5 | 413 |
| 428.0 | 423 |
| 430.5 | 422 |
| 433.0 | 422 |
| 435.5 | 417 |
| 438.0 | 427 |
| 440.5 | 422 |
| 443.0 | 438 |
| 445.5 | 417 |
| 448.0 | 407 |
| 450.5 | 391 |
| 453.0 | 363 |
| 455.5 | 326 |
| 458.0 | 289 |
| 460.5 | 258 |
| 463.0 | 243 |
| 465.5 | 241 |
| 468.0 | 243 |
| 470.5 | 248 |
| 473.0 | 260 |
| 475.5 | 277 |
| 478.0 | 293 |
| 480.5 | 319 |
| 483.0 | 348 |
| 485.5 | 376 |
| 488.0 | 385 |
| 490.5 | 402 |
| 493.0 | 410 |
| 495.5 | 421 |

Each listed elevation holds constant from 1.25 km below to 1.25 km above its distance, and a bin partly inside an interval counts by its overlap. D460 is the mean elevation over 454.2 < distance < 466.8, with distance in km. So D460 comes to 272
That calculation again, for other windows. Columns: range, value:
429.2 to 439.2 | 422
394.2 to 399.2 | 409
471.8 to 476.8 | 269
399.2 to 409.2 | 422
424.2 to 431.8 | 419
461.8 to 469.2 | 242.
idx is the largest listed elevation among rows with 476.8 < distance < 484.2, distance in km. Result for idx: 348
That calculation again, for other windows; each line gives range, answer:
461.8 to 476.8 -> 277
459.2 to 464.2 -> 258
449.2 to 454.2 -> 391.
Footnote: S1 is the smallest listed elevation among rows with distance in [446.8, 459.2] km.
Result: 289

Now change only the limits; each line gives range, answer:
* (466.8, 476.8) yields 243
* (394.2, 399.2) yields 408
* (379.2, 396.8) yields 297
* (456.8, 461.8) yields 258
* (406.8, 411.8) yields 422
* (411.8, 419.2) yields 421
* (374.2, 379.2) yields 323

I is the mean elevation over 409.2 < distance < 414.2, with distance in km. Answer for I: 422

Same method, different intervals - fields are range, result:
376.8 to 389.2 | 317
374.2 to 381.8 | 321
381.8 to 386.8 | 310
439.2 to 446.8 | 426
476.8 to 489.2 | 344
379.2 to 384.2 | 297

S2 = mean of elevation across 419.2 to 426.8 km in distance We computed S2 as 412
